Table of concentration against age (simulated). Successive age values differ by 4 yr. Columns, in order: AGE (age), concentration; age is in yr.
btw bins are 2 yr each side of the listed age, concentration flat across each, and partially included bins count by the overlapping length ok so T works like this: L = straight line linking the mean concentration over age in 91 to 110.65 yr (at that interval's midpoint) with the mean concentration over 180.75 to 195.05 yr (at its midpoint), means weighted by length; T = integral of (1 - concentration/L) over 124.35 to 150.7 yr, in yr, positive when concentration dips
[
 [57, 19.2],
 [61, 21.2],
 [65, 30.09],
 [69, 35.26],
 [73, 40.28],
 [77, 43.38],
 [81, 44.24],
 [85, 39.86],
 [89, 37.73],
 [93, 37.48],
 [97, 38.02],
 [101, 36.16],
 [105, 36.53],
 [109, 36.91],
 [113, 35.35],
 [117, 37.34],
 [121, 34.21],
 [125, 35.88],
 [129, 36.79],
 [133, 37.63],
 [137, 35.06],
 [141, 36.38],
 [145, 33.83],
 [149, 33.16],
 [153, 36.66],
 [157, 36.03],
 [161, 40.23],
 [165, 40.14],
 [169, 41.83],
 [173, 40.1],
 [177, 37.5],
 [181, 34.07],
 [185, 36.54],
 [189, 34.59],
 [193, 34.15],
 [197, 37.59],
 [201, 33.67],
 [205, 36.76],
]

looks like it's 0.4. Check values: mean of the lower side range 37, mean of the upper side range 34.9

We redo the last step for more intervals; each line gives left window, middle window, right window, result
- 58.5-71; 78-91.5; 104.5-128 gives -4.03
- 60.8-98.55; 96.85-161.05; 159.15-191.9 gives 2.85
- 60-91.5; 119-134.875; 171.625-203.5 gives 0.18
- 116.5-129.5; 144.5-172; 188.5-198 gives -1.64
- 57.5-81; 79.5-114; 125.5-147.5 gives -3.27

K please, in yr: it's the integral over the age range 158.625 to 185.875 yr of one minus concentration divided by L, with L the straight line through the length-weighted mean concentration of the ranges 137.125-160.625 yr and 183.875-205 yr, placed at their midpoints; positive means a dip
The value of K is -2.5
